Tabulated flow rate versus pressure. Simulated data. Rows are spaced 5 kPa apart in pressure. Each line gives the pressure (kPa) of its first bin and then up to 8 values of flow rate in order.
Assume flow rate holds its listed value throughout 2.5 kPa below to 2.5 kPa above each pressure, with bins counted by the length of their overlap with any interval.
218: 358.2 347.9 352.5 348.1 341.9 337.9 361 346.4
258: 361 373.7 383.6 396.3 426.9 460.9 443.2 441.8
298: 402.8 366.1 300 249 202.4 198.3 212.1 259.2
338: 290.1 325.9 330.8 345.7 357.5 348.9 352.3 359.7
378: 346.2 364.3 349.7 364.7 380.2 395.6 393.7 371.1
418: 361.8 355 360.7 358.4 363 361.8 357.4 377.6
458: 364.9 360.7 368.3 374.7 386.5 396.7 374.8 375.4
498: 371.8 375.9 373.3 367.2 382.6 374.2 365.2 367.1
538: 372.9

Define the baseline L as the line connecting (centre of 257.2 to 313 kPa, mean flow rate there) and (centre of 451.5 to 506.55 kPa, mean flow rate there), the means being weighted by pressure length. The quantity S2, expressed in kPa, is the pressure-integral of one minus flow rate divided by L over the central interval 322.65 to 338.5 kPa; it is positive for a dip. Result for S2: 6.05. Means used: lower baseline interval 391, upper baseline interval 375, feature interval 239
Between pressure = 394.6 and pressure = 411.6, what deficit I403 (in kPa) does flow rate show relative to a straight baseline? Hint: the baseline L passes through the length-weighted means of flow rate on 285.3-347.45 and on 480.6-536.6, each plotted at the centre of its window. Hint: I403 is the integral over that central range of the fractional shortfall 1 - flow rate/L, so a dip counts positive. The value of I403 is -2.44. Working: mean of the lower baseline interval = 309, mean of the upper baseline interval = 375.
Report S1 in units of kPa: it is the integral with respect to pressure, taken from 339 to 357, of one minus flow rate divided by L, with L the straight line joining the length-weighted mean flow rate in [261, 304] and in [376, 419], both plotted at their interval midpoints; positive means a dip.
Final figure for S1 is 2.6 kPa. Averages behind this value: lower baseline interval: 413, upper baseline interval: 370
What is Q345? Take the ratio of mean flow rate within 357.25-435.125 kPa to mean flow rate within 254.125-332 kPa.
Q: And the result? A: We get 1.05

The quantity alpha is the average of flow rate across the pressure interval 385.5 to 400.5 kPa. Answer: 365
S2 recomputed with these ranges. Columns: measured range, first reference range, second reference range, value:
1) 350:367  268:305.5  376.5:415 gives 1.61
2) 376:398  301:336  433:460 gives -3.23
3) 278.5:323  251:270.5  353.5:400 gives 1.39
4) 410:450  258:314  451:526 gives 1.82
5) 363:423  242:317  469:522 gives 1.58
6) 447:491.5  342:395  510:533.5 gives -1.20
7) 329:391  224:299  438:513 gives 7.45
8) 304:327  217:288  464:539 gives 7.99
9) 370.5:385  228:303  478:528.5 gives 0.95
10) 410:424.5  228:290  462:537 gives 0.47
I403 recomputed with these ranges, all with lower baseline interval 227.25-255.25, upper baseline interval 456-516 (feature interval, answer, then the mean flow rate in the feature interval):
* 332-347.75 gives 2.6 kPa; 300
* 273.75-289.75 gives -3.9 kPa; 439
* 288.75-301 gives -2.4 kPa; 423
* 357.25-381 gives 0.6 kPa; 353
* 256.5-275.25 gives -1.6 kPa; 379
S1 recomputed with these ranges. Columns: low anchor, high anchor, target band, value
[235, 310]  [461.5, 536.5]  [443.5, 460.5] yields 0.46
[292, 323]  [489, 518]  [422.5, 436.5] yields -0.35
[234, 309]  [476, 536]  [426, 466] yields 1.55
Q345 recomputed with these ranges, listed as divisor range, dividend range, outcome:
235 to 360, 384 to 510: 1.09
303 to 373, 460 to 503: 1.27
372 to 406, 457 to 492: 1.03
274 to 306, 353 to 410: 0.87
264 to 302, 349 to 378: 0.84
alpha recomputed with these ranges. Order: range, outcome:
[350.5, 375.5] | 353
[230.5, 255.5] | 347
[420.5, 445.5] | 360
